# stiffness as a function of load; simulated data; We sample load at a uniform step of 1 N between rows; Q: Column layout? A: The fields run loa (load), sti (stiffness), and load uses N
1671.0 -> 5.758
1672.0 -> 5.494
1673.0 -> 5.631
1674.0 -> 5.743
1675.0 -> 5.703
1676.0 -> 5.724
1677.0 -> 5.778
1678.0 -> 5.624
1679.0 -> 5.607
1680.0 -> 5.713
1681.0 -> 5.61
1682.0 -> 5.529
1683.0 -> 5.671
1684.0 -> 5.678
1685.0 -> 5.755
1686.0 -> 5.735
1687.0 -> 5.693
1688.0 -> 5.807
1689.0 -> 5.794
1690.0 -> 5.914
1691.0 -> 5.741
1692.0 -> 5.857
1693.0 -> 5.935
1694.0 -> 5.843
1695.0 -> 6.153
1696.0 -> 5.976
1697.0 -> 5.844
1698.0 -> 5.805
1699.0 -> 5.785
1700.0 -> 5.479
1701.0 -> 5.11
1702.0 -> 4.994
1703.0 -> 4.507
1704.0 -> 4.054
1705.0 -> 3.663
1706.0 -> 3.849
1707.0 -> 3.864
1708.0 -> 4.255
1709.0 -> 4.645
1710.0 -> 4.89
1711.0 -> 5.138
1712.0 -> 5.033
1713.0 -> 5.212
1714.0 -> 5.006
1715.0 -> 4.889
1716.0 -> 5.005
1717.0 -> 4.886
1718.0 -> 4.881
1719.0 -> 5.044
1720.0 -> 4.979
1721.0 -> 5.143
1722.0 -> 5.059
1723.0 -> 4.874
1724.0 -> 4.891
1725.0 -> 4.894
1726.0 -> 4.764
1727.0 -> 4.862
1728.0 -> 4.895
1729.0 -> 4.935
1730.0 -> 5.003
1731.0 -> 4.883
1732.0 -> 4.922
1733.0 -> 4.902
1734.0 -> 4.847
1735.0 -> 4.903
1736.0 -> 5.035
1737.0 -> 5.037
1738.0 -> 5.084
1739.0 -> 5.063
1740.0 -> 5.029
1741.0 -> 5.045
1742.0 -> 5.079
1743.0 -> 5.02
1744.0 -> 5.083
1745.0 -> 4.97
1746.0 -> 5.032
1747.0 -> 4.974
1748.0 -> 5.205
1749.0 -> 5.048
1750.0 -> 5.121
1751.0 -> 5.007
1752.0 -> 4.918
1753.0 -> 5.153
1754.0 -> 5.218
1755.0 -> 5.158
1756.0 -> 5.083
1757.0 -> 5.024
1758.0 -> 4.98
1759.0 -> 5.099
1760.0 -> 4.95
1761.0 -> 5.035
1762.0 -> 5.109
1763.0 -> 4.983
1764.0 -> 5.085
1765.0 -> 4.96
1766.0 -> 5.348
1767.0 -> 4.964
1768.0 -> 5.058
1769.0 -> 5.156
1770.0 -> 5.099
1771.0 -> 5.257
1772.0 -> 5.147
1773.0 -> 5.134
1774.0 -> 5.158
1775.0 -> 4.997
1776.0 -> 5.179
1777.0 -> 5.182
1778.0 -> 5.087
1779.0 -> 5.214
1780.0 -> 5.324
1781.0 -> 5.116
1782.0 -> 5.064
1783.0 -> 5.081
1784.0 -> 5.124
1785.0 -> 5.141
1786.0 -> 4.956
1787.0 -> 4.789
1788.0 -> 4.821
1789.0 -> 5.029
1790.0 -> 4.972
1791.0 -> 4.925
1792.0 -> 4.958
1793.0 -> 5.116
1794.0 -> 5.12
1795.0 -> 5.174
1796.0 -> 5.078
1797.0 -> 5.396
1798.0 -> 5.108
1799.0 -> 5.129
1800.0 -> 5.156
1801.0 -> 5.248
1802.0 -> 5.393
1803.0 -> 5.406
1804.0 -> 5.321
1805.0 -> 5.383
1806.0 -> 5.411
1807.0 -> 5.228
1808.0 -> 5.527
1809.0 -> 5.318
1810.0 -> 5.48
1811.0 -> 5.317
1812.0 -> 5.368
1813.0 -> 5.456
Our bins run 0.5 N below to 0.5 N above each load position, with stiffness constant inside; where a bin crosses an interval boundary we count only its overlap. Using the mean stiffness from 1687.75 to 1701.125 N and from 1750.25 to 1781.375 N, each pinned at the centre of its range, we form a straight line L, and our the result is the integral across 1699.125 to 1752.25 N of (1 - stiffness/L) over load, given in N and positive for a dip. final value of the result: 5.8 N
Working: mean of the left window 5.81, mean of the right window 5.1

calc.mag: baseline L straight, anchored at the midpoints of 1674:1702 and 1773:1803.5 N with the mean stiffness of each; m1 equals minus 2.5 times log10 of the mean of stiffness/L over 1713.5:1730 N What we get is 0.120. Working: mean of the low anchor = 5.72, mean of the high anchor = 5.12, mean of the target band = 4.94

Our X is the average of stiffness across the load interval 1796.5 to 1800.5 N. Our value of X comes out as 5.2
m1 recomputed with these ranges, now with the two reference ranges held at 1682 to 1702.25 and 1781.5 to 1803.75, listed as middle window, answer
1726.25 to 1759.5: 0.08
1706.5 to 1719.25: 0.16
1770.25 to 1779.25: 0.01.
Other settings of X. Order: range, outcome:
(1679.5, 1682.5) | 5.62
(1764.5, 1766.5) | 5.15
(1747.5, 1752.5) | 5.06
